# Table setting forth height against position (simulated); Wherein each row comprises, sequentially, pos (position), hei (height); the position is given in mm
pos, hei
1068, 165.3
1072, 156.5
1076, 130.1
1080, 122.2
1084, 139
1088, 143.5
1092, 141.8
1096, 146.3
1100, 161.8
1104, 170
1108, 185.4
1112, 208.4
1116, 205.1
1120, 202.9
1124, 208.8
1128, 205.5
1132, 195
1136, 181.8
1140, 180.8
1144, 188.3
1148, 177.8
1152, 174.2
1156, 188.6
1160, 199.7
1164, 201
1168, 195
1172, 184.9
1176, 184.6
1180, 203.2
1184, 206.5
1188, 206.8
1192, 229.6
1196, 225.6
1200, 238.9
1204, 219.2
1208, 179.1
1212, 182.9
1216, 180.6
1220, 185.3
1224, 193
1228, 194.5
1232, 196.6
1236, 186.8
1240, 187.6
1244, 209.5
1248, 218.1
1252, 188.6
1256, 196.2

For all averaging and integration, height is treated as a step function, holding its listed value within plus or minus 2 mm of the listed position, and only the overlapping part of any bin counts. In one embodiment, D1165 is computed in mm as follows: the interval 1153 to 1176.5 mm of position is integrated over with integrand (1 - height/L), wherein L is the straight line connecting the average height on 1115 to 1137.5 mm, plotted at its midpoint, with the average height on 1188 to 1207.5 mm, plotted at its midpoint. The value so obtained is 2.2 mm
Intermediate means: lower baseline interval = 200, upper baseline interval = 222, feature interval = 192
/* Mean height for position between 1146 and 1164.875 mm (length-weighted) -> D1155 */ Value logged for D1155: 188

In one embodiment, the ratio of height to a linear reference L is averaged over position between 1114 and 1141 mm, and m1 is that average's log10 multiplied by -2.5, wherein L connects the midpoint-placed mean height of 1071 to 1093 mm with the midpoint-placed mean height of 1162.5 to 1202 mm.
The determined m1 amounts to -0.17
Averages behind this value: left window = 138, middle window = 198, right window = 208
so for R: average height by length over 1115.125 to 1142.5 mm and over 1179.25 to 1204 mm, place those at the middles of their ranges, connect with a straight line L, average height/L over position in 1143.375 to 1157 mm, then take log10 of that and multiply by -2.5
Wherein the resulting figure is 0.13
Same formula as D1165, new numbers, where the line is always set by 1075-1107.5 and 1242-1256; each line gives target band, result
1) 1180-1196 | -2.85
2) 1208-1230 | 0.76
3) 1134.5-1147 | -1.41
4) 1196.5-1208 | -2.03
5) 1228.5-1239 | 0.36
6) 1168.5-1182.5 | -1.15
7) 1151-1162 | -1.18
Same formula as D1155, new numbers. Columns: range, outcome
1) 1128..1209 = 198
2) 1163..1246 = 200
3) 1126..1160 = 187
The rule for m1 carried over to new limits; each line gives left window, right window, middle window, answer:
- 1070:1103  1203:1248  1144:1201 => -0.150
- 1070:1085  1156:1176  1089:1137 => -0.150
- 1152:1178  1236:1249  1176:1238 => -0.027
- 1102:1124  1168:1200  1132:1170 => 0.078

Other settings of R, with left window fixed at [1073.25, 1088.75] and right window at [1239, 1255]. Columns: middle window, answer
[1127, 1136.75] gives -0.25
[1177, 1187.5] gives -0.16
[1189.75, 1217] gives -0.14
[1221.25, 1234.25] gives 0.00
